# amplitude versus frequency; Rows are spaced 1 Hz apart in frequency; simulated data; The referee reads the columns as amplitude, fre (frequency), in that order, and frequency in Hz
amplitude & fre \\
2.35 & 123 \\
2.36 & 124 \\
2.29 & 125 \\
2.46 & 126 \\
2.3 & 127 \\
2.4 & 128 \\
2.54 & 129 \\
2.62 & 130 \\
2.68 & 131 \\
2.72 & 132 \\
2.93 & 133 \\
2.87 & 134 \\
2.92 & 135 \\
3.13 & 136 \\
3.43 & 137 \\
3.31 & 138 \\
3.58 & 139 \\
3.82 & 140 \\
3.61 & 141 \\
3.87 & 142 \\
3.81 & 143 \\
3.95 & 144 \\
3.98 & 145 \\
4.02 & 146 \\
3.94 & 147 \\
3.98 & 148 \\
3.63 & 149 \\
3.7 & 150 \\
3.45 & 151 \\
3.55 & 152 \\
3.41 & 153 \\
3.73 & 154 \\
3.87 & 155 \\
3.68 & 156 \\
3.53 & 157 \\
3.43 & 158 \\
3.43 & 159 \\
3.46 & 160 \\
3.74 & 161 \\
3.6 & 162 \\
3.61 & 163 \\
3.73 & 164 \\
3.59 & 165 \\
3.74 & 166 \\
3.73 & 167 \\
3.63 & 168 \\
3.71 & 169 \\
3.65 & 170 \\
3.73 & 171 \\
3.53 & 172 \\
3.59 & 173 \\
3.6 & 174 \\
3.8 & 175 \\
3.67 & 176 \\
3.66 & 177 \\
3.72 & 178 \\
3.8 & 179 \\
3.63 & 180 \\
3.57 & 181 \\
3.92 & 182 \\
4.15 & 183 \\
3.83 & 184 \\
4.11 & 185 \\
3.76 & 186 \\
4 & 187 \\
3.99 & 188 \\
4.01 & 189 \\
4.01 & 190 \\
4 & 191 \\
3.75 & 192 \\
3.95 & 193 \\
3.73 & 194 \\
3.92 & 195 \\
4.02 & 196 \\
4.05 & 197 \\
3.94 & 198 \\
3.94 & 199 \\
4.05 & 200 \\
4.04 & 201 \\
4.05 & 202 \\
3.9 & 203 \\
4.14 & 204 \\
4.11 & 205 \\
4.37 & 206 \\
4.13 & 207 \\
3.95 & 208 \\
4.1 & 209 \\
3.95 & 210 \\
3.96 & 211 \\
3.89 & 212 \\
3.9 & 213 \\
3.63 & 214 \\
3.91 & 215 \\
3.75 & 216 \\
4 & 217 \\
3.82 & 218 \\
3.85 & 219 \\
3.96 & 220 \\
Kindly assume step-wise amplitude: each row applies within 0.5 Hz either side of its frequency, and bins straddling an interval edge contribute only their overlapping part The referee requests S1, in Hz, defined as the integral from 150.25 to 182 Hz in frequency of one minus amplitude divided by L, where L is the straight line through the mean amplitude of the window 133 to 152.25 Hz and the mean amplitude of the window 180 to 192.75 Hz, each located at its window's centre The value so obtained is 1.1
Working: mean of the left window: 3.59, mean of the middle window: 3.64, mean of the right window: 3.91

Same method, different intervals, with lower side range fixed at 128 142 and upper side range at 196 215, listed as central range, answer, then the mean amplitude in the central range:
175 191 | -0.6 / 3.86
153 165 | -0.7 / 3.61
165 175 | -0.3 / 3.66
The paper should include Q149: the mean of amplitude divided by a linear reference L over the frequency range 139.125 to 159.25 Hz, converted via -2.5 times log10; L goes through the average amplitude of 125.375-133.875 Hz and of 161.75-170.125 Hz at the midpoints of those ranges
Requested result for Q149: -0.18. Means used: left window 2.59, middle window 3.72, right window 3.67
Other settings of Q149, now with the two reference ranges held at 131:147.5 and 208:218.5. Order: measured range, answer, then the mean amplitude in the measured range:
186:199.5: -0.046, 3.94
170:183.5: -0.010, 3.72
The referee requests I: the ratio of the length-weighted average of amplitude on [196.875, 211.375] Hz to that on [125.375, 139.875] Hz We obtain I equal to 1.4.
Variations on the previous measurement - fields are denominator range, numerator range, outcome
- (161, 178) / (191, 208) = 1.09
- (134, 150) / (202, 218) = 1.09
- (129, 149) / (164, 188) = 1.10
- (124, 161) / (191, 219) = 1.19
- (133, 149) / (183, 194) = 1.10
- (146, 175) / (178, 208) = 1.08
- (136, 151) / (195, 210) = 1.09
